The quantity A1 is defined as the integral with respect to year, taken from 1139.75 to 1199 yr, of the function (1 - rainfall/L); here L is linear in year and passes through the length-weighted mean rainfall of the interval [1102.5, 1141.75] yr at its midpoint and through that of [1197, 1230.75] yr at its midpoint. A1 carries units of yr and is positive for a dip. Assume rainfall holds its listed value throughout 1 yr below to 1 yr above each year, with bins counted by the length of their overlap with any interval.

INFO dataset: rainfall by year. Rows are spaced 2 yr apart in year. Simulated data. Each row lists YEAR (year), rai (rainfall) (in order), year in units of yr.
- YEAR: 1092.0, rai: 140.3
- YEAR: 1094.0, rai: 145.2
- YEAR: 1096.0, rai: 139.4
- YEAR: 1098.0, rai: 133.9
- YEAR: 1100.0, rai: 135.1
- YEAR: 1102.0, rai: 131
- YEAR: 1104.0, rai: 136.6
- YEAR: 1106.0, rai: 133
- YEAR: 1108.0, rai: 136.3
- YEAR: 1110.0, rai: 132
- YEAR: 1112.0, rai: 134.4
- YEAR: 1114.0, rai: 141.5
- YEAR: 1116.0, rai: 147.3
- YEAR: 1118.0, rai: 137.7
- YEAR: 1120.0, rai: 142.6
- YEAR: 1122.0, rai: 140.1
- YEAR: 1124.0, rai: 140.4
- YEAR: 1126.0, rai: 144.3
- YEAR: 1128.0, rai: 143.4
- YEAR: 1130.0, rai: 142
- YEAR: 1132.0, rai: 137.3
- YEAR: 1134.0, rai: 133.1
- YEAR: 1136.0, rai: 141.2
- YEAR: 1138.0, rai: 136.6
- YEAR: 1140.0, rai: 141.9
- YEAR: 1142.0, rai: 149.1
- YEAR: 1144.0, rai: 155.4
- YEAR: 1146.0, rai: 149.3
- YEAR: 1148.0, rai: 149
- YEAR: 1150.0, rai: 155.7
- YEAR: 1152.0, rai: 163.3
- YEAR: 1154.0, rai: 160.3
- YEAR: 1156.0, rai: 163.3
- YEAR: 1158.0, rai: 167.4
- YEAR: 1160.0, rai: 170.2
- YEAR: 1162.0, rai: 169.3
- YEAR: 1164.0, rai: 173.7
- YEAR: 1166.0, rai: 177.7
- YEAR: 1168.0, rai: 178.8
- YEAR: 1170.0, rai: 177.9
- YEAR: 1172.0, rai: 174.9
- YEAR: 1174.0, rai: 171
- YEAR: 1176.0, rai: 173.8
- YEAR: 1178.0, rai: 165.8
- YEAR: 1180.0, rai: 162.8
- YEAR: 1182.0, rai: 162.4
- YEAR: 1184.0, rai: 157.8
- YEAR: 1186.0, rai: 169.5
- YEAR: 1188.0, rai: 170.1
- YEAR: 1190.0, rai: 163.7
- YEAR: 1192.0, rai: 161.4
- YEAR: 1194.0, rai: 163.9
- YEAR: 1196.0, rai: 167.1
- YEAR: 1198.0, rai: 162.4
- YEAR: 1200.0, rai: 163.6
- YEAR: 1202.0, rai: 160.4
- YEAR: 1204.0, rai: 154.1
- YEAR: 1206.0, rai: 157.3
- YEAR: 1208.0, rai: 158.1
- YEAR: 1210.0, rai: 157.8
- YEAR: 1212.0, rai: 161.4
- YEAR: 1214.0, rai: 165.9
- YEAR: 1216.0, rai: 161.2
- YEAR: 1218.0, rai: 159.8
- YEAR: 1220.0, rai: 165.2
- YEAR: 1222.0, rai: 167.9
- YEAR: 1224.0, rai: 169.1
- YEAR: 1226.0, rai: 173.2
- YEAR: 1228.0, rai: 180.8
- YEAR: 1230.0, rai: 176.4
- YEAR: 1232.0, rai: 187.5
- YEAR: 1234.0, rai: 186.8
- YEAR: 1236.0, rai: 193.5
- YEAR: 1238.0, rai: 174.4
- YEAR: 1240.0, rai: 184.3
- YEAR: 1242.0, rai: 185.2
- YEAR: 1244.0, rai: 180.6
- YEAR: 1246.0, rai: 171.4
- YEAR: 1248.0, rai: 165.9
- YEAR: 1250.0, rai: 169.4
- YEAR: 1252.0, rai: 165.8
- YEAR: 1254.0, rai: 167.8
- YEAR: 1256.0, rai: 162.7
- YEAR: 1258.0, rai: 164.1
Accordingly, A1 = -4.9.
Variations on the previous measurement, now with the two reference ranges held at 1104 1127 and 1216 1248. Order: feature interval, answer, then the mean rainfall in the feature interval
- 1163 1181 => -1.83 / 173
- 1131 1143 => 0.49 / 140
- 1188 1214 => 0.75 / 161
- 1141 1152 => -0.29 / 153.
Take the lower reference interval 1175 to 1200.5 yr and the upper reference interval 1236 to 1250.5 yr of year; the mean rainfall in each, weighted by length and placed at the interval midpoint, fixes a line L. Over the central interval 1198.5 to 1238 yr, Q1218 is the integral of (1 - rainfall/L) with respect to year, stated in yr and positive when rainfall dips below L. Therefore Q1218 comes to 0.8 yr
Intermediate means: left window 165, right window 177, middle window 168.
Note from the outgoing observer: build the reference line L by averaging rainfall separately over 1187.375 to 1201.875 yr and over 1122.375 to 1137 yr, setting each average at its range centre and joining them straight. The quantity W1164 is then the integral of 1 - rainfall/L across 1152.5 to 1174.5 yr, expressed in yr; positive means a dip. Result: -2.6 yr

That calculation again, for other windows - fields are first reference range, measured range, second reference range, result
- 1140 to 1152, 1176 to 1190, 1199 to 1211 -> -0.8 yr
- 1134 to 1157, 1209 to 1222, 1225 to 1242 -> 1.0 yr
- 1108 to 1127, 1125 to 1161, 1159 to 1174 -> 1.8 yr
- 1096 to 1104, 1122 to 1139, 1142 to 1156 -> 0.9 yr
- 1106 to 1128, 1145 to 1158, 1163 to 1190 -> 0.0 yr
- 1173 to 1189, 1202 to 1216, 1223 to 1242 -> 1.2 yr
